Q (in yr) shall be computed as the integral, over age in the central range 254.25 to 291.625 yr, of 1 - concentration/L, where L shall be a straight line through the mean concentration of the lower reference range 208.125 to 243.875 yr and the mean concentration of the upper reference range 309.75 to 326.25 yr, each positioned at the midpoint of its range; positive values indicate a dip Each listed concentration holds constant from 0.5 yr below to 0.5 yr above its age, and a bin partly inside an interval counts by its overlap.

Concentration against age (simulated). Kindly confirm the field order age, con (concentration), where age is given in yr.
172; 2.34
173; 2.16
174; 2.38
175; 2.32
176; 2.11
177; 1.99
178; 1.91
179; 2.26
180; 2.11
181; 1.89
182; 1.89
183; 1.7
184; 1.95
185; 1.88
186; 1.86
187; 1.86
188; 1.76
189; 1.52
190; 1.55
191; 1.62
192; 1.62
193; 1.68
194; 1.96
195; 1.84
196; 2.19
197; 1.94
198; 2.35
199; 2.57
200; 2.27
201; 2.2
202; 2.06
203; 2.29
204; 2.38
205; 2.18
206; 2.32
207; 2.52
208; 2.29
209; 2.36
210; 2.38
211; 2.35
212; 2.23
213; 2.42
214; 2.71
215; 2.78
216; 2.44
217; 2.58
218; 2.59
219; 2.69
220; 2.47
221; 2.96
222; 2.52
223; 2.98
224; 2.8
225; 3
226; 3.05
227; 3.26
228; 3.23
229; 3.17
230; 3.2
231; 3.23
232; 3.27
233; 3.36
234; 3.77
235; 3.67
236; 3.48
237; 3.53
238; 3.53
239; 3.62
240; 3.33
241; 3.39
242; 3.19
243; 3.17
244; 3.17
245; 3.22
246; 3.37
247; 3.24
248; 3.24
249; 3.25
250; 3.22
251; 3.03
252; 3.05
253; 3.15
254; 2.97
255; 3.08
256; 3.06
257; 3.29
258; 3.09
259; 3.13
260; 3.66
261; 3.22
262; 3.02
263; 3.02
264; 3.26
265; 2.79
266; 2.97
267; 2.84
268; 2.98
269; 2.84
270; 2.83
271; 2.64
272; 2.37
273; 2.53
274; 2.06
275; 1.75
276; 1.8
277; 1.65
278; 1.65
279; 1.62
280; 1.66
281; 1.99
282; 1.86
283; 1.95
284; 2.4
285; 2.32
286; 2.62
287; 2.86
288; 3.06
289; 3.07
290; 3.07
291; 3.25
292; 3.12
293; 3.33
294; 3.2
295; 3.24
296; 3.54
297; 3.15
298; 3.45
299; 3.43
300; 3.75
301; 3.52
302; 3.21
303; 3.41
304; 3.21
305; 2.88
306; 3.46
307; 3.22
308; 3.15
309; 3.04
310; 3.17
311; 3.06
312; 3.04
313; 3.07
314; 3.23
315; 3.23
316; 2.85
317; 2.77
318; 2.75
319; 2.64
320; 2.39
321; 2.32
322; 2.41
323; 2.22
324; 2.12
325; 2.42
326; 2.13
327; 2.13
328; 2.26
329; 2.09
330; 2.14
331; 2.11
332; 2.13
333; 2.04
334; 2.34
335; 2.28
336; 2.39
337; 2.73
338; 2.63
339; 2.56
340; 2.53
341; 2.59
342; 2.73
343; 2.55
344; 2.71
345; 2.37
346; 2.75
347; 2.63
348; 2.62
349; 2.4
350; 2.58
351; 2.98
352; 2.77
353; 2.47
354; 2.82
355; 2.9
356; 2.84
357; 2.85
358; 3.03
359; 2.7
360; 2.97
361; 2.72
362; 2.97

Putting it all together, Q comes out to 2.7 yr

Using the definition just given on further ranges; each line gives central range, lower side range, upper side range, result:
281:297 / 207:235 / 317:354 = -1.47 yr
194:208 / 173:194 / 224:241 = 1.07 yr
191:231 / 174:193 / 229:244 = 2.96 yr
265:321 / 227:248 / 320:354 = 0.40 yr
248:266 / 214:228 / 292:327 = -1.63 yr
